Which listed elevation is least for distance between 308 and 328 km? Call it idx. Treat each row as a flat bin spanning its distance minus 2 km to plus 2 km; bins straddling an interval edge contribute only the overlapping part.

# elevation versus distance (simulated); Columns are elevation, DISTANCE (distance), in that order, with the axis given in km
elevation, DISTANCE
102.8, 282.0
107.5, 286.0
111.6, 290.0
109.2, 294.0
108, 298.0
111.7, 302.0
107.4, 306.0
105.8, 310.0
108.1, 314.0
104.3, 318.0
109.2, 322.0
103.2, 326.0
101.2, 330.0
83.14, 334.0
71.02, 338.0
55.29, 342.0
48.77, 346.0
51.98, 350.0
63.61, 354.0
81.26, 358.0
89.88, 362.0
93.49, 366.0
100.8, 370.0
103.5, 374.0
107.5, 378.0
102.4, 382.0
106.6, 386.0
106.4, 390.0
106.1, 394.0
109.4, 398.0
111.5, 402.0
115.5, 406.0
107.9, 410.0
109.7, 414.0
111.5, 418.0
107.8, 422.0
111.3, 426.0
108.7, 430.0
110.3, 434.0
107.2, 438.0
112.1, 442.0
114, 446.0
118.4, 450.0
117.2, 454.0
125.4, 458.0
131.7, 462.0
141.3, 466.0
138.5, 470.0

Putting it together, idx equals 103.2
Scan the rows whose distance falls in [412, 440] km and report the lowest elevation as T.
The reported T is 107.2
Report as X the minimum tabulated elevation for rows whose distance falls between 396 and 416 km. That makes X 107.9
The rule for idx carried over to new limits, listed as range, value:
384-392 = 106.4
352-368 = 63.61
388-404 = 106.1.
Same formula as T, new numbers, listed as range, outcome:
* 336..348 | 48.77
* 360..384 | 89.88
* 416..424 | 107.8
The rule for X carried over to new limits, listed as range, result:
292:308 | 107.4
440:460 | 112.1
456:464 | 125.4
